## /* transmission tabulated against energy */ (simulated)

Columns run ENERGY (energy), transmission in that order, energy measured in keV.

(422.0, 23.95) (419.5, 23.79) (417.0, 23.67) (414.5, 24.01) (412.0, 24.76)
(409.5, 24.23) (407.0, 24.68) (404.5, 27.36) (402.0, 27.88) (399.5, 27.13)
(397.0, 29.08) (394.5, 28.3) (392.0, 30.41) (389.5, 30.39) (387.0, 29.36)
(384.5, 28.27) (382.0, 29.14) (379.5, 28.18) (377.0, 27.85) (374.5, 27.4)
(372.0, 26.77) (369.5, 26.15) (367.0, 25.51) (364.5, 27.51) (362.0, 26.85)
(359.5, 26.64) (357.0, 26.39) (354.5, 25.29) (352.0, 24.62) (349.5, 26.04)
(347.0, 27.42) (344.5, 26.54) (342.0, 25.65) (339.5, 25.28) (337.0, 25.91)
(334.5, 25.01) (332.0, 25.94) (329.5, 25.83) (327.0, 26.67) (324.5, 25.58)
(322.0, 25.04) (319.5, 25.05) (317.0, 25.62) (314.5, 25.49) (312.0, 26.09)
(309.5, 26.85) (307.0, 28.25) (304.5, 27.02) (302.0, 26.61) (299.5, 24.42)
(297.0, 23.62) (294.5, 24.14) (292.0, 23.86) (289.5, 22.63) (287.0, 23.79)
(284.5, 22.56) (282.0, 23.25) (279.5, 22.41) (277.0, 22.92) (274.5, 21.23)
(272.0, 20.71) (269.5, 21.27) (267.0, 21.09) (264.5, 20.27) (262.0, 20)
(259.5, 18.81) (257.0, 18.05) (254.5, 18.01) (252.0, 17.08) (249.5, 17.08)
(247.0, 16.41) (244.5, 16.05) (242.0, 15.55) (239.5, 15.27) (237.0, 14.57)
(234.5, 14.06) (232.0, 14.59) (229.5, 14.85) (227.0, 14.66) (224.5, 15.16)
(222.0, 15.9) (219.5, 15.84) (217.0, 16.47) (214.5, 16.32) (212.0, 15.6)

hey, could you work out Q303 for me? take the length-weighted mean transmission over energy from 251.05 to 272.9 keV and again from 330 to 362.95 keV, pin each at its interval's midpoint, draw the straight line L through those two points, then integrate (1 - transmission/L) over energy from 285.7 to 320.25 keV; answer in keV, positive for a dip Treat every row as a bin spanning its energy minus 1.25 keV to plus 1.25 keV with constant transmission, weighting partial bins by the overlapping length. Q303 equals -4.0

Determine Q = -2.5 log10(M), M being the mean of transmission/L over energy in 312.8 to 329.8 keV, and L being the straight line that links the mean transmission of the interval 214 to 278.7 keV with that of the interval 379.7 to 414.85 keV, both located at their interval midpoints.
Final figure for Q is -0.141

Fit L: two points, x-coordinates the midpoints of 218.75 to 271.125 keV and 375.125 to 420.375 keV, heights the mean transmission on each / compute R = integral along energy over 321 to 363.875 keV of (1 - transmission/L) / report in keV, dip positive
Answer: -4.6 keV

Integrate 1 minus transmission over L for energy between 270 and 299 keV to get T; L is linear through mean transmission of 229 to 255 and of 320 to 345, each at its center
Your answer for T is -3.4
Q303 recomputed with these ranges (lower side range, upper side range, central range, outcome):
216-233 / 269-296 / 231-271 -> 2.9 keV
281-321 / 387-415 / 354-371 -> 0.0 keV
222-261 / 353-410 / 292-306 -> -2.9 keV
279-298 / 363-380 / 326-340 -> -0.3 keV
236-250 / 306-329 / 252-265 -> -0.6 keV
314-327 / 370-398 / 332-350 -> 0.3 keV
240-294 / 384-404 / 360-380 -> 0.2 keV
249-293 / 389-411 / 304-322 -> -2.5 keV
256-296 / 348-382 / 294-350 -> -3.7 keV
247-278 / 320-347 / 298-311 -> -1.8 keV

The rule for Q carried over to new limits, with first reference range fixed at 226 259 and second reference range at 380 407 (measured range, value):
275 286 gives -0.19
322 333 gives -0.13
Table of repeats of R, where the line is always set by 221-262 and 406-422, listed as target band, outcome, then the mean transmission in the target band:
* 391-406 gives -3.1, 28.3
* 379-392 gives -3.6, 29.2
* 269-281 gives -2.8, 21.8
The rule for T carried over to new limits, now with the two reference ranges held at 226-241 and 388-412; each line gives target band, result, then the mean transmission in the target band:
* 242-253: -0.5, 16.5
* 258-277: -3.6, 20.6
